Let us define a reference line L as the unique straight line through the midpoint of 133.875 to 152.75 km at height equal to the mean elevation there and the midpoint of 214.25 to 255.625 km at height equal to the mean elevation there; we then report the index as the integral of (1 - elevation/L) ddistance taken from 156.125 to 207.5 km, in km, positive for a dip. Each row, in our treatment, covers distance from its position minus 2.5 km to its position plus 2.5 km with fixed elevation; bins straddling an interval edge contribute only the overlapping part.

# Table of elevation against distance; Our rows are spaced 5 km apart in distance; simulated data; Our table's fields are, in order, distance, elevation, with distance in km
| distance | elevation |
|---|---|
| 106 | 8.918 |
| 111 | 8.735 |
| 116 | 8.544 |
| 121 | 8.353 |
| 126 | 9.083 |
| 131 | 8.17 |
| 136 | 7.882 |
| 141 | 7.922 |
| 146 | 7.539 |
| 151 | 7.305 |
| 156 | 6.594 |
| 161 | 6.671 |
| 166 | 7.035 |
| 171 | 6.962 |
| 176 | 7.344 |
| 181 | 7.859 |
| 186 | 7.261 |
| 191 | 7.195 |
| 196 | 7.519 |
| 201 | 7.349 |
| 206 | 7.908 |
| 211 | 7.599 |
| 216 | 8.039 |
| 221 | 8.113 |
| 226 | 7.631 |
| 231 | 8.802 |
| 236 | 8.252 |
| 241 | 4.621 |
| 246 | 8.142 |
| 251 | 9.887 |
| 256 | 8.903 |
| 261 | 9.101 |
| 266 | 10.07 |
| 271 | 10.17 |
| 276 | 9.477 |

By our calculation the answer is 3.5 km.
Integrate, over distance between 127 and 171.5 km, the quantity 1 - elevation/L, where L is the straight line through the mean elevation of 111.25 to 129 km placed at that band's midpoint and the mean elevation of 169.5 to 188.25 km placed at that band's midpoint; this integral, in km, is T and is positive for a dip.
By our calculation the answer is 3.41 km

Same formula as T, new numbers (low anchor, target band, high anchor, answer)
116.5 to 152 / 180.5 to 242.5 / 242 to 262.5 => 6.52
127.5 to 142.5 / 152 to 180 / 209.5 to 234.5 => 3.73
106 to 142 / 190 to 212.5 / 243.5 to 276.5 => 3.63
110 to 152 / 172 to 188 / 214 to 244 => 0.88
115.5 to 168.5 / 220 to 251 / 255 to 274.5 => 4.73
